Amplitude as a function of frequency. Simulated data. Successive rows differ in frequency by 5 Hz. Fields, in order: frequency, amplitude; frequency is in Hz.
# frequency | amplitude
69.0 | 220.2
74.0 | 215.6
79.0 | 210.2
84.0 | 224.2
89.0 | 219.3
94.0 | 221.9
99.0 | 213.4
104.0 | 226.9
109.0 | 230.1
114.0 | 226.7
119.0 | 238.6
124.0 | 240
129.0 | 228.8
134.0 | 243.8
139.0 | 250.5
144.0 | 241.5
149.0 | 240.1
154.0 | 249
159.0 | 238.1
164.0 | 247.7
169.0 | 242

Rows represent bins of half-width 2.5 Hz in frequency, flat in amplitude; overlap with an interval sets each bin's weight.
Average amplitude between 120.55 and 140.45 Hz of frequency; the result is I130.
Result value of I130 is 240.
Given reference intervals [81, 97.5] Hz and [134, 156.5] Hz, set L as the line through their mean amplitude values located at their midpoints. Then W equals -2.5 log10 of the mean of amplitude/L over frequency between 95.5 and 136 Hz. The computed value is 0.01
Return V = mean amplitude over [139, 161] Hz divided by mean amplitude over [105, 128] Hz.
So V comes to 1.04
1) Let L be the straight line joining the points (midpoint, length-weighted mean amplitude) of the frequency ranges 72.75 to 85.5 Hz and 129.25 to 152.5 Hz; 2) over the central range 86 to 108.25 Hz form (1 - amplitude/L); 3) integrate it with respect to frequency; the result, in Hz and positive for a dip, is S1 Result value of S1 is 0.3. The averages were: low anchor 216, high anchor 243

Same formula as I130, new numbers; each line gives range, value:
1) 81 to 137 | 229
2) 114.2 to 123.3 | 236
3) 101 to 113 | 228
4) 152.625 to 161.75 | 243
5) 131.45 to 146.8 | 245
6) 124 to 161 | 242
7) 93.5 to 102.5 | 218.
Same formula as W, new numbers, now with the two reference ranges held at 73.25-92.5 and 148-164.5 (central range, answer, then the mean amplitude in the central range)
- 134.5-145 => -0.038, 246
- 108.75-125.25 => -0.019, 234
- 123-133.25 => -0.007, 235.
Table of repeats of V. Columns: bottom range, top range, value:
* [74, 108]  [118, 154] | 1.10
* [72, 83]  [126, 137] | 1.11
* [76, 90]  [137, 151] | 1.12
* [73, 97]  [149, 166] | 1.12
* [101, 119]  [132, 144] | 1.07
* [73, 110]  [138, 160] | 1.11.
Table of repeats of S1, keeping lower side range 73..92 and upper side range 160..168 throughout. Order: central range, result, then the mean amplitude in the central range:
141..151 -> -0.1 Hz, 241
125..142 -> -0.5 Hz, 241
